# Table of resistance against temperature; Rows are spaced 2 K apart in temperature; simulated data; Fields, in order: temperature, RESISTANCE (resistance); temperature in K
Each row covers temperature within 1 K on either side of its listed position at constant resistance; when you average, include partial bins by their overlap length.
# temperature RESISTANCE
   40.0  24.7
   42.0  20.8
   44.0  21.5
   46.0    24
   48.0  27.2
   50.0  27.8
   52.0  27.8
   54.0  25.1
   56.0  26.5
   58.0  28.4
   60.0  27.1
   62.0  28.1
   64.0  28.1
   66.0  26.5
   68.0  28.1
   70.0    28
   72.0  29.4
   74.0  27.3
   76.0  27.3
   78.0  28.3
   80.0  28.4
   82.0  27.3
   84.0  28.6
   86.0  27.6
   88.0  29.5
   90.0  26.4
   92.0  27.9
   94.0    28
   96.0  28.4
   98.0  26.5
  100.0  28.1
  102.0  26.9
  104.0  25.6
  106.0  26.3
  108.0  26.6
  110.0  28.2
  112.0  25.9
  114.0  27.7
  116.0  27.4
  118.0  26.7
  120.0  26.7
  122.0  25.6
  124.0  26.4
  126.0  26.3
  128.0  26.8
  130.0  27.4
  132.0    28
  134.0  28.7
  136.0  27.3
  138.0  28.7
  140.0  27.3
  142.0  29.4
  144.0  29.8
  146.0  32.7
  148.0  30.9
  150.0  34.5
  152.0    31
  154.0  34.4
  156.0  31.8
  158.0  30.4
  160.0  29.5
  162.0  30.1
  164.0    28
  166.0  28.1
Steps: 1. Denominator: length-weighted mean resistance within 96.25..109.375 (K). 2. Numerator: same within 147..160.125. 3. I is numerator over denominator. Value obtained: 1.2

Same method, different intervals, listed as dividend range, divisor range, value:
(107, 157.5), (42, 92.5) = 1.06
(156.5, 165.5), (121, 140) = 1.08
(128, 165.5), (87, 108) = 1.09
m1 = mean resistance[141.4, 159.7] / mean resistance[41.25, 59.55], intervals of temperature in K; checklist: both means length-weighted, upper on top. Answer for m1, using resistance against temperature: 1.24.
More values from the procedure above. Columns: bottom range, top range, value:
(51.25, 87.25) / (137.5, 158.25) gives 1.12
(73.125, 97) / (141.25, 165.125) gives 1.11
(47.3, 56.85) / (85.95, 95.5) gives 1.04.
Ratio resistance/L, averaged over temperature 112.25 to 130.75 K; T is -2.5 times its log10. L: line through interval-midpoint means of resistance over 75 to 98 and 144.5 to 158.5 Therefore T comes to 0.13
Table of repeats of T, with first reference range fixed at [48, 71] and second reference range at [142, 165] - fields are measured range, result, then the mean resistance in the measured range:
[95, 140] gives 0.10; 27.1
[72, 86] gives 0.01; 28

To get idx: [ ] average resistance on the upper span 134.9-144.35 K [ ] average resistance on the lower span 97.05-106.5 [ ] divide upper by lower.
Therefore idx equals 1.06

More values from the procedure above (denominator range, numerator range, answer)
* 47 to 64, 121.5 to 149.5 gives 1.04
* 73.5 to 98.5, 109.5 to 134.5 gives 0.97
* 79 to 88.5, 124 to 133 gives 0.96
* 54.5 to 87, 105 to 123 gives 0.96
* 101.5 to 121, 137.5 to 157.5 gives 1.16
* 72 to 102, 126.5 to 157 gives 1.07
